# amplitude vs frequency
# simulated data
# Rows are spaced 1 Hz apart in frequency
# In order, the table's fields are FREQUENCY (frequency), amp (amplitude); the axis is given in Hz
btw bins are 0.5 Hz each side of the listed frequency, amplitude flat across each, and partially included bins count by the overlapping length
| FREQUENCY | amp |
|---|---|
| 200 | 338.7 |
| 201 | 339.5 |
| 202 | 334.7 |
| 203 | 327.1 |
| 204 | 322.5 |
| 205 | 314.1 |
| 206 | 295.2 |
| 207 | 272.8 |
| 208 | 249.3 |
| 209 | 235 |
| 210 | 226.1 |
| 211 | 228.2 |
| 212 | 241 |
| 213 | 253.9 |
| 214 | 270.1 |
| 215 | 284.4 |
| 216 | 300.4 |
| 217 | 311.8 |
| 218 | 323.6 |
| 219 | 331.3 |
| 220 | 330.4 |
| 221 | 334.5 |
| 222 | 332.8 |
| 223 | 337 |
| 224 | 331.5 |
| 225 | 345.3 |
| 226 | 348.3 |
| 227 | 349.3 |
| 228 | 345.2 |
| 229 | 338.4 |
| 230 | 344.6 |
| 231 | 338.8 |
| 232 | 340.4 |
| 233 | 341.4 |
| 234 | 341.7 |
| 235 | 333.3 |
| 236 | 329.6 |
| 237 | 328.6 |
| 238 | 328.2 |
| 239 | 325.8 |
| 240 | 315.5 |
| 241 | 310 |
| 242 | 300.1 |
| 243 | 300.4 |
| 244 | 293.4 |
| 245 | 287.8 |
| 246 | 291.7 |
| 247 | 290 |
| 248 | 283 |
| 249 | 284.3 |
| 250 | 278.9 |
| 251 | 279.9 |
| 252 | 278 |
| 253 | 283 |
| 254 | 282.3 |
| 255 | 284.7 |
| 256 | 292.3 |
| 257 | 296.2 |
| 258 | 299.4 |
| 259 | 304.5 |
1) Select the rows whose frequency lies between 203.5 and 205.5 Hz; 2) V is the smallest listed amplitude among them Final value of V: 314.1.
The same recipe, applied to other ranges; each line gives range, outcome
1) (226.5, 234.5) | 338.4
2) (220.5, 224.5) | 331.5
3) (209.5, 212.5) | 226.1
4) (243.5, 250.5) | 278.9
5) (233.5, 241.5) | 310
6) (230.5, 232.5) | 338.8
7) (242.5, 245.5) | 287.8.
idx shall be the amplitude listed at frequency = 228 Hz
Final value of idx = 345.2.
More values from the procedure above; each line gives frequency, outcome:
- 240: 315.5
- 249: 284.3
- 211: 228.2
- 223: 337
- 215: 284.4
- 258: 299.4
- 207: 272.8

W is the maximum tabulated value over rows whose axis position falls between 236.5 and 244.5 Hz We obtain 328.6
